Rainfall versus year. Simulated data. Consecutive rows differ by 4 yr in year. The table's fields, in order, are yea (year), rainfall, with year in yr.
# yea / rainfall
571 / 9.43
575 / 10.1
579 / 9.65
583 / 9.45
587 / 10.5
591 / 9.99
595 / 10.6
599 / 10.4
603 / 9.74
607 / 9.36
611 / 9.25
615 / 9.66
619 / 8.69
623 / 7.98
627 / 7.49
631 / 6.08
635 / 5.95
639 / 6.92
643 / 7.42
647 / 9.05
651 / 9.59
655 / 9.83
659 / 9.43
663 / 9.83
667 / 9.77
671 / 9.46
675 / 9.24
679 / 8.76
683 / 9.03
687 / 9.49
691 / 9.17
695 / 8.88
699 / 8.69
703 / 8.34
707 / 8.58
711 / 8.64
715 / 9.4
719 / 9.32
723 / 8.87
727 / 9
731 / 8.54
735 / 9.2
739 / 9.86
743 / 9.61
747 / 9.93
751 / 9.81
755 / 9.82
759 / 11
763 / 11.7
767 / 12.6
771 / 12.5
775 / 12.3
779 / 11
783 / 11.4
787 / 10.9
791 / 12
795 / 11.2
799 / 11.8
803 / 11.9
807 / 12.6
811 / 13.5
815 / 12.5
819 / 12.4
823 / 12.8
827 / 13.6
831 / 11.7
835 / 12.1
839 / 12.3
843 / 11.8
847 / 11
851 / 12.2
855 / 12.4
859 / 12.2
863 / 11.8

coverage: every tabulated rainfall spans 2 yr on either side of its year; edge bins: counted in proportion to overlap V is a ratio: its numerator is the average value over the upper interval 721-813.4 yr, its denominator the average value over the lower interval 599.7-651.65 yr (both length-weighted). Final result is 1.3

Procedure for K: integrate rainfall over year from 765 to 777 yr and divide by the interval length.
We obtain 12.5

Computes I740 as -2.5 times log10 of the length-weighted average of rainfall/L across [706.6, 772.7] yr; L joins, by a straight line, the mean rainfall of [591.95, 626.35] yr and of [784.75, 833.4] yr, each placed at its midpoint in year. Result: 0.14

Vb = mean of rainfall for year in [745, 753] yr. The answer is 9.87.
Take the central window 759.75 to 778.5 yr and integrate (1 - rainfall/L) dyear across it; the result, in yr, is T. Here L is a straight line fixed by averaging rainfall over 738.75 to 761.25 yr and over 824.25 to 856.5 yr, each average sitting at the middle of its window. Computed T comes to -2.9 yr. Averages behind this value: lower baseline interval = 10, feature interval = 12.1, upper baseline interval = 12.1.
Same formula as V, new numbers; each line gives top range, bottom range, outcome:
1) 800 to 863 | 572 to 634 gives 1.34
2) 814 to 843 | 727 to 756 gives 1.31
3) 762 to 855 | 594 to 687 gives 1.37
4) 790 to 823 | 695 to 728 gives 1.39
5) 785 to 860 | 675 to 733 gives 1.36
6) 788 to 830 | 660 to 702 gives 1.34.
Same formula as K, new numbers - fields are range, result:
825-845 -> 12.3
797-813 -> 12.4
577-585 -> 9.55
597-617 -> 9.68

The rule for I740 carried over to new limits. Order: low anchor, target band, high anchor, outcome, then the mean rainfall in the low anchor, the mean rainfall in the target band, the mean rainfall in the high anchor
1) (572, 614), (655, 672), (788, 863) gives 0.100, 9.89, 9.66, 12.2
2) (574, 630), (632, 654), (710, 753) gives 0.200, 9.42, 7.8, 9.3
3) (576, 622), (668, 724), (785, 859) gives 0.194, 9.72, 9.01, 12.2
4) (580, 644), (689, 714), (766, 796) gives 0.180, 8.75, 8.74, 11.7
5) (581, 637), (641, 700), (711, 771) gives 0.026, 8.94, 9.18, 9.95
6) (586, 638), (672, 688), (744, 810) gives 0.087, 8.83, 9.13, 11.4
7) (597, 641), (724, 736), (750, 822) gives 0.192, 8.32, 8.89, 11.8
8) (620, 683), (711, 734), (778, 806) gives 0.115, 8.48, 9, 11.5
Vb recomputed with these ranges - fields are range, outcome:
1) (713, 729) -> 9.15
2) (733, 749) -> 9.65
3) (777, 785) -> 11.2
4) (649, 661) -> 9.62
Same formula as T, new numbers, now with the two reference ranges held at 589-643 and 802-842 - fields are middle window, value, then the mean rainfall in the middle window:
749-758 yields 1.03 yr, 9.95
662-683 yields 0.66 yr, 9.36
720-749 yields 4.20 yr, 9.29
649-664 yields -0.48 yr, 9.66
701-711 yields 1.76 yr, 8.5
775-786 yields 0.34 yr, 11.4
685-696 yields 0.88 yr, 9.21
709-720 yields 1.44 yr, 9.1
